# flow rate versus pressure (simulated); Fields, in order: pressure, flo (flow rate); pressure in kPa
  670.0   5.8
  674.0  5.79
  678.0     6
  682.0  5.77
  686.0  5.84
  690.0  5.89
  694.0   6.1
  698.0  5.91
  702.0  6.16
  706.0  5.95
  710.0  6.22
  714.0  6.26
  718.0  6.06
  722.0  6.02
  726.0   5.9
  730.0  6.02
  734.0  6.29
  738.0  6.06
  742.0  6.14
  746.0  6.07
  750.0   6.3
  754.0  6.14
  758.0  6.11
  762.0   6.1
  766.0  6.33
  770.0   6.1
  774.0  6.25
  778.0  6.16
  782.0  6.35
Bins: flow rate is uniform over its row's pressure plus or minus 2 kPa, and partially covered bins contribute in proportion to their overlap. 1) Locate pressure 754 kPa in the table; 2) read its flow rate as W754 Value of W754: 6.14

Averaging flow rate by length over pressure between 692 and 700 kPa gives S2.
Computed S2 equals 6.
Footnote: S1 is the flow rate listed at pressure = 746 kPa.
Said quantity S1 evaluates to 6.07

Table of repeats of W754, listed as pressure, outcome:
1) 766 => 6.33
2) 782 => 6.35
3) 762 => 6.1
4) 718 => 6.06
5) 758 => 6.11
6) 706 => 5.95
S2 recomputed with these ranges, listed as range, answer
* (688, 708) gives 6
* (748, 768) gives 6.2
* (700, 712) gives 6.11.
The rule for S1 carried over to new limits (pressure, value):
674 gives 5.79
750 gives 6.3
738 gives 6.06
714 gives 6.26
